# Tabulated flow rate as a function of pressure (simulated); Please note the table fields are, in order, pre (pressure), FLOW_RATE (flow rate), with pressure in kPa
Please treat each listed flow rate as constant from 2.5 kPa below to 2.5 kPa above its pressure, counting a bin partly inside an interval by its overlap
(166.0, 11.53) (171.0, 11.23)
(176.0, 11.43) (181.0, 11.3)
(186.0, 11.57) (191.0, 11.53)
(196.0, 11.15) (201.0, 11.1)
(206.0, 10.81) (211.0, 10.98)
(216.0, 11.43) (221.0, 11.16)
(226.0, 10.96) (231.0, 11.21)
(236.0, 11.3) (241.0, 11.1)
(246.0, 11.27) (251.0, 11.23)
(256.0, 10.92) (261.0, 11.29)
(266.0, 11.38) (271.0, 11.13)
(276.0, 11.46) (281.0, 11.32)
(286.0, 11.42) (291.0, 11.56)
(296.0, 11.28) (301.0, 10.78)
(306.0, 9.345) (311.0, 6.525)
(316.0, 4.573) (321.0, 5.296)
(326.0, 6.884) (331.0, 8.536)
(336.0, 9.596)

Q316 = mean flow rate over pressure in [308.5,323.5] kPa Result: 5.46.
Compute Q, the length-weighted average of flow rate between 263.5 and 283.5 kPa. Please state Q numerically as 11.3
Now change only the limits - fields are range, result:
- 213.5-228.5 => 11.2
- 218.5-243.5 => 11.1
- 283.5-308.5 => 10.9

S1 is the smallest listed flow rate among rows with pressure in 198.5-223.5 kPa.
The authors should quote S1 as 10.81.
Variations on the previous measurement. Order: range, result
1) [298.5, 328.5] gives 4.573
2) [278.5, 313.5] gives 6.525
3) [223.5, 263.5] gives 10.92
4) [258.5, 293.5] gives 11.13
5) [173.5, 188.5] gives 11.3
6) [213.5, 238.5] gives 10.96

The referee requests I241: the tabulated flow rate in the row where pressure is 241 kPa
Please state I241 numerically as 11.1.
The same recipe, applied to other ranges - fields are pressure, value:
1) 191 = 11.53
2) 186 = 11.57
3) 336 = 9.596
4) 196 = 11.15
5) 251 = 11.23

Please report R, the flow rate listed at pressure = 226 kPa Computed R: 10.96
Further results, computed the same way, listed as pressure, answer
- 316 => 4.573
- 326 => 6.884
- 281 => 11.32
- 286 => 11.42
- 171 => 11.23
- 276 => 11.46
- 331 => 8.536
